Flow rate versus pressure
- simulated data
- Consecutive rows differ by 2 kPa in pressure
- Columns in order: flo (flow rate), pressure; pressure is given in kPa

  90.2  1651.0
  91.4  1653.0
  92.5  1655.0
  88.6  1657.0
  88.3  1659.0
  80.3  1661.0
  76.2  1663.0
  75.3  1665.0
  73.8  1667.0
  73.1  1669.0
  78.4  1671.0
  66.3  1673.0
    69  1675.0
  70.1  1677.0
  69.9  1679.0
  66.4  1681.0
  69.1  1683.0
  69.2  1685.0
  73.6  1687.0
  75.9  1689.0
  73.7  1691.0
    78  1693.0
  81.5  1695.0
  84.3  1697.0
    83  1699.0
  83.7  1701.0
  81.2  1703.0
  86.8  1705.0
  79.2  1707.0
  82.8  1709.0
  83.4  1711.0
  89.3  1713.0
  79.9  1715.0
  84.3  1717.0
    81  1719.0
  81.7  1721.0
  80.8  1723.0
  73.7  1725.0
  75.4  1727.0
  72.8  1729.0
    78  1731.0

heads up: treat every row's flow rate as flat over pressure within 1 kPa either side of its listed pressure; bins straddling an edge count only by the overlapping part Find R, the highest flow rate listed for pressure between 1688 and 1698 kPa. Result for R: 84.3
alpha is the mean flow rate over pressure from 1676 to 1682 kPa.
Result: 68.8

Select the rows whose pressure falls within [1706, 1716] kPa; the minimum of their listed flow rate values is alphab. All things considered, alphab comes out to 79.2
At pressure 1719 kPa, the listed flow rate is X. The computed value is 81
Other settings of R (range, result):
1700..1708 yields 86.8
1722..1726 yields 80.8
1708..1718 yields 89.3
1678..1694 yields 78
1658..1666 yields 88.3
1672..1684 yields 70.1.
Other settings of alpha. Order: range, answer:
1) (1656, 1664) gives 83.3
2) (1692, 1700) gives 81.7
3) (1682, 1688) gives 70.6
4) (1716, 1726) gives 80.3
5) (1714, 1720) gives 81.7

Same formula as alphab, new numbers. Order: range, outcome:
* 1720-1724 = 80.8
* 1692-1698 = 78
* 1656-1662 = 80.3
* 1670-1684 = 66.3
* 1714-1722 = 79.9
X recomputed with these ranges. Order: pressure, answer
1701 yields 83.7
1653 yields 91.4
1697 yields 84.3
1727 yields 75.4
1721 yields 81.7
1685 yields 69.2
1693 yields 78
